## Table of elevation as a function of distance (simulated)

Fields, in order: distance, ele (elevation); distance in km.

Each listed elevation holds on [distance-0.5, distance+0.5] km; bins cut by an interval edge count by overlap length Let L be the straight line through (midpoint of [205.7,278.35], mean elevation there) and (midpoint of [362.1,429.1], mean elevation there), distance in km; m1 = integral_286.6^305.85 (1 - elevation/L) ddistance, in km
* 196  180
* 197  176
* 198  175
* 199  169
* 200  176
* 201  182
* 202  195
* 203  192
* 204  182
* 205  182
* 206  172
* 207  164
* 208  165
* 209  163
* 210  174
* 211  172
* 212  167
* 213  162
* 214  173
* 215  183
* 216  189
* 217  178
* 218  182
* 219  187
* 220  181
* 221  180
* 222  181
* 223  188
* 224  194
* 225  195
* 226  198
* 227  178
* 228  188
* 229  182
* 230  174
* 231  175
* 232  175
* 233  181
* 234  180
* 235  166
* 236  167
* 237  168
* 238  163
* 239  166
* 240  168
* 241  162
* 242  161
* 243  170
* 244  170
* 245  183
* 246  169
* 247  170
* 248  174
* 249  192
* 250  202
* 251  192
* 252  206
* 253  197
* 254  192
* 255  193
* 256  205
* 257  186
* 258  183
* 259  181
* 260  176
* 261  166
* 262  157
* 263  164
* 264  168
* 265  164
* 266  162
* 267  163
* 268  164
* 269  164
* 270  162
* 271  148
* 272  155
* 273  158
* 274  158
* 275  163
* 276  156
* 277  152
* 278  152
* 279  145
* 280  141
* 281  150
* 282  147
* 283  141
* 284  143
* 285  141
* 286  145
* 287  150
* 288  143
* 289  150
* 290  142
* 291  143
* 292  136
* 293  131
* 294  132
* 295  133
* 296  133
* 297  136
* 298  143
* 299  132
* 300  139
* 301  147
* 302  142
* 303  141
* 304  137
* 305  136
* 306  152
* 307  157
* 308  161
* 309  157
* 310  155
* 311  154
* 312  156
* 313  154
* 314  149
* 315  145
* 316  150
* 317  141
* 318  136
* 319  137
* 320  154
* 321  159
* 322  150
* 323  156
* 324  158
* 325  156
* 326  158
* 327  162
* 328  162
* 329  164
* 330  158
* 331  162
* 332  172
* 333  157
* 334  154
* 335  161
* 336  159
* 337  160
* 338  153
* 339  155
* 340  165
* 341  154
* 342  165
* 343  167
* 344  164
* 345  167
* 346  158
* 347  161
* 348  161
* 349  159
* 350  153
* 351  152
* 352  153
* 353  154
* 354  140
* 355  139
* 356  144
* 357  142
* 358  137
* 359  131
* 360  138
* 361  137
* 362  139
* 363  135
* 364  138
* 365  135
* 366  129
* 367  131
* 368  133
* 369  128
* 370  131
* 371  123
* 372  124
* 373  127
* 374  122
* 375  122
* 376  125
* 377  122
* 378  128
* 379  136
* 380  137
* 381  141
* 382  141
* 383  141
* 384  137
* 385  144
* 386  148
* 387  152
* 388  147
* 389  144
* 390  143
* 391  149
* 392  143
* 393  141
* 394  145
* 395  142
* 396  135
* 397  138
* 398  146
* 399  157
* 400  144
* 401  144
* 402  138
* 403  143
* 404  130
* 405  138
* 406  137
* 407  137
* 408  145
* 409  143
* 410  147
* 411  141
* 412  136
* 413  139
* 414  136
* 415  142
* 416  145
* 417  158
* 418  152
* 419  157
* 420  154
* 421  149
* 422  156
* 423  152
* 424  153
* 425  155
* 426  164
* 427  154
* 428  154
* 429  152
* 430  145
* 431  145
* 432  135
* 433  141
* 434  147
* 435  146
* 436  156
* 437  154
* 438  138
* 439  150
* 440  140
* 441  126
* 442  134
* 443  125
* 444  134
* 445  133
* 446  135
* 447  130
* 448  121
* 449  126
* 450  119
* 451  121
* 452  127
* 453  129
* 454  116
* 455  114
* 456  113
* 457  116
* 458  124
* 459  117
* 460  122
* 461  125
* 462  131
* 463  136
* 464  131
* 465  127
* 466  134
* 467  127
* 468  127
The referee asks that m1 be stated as 2.7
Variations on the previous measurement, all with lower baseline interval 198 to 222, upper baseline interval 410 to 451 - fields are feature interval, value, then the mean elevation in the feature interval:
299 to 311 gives 1.1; 147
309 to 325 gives 1.0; 151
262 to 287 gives 1.9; 154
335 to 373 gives 2.1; 146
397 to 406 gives 0.3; 142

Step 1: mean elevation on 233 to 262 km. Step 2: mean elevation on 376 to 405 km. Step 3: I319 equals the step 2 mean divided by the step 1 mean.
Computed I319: 0.79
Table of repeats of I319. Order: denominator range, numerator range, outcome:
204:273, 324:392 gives 0.83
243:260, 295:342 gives 0.81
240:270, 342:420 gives 0.80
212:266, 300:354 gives 0.87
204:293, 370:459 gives 0.82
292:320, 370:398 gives 0.95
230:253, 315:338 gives 0.88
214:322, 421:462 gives 0.84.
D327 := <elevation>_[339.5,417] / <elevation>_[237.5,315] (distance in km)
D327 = 0.89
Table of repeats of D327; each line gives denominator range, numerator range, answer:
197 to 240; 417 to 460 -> 0.78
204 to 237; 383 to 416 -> 0.80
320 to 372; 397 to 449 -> 0.95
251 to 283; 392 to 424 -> 0.86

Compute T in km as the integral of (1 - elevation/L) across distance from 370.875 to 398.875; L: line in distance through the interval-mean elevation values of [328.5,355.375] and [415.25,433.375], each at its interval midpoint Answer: 3.0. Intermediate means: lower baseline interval 158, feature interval 138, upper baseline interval 151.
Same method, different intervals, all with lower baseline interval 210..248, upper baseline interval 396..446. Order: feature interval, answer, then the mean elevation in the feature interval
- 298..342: 2.3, 153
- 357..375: 2.6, 132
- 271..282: 1.0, 152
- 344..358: 0.3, 152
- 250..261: -1.2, 190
